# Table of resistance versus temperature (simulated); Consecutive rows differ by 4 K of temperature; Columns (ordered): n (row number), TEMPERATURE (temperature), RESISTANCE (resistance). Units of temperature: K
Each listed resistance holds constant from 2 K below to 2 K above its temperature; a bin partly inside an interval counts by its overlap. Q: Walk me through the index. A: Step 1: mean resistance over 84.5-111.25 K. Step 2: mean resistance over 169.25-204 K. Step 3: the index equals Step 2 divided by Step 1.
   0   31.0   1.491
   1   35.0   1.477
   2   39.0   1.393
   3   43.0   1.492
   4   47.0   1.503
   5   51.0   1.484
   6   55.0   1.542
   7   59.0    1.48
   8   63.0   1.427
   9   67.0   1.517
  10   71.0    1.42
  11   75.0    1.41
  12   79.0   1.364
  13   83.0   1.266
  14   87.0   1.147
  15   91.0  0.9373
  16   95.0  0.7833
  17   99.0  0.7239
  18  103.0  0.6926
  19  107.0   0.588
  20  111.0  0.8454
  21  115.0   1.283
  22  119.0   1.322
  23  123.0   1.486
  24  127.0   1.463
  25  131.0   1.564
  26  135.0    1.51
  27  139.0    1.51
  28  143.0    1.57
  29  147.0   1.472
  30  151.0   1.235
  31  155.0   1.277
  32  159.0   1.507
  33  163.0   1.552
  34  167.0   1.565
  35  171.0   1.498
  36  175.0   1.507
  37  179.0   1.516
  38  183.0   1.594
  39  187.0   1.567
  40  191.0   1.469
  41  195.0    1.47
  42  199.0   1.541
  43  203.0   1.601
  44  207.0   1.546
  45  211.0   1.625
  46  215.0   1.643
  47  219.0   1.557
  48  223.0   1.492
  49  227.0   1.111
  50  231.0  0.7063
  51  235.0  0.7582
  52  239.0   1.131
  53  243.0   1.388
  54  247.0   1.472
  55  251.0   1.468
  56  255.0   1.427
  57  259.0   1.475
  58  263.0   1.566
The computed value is 1.86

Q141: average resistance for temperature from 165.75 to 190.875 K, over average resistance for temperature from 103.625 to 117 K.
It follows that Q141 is 1.74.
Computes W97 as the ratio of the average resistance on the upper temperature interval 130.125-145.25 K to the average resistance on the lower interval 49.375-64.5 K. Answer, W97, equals 1.03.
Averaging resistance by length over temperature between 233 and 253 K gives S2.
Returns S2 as 1.24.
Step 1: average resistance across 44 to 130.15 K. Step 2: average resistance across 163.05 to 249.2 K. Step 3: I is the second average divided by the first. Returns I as 1.15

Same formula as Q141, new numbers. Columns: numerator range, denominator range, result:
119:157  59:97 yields 1.14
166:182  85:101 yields 1.70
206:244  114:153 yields 0.89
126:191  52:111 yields 1.29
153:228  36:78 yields 1.03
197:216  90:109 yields 2.16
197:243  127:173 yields 0.91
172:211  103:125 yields 1.44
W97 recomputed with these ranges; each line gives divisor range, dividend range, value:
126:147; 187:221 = 1.02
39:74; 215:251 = 0.84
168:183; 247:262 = 0.96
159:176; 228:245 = 0.66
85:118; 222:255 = 1.35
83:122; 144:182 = 1.53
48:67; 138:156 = 0.95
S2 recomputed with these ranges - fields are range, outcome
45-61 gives 1.5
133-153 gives 1.46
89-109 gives 0.745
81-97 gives 1.03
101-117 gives 0.852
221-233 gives 1.1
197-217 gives 1.59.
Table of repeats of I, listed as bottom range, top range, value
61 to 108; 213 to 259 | 1.16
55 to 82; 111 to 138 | 0.97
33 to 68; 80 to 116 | 0.62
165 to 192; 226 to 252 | 0.74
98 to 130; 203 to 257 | 1.25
